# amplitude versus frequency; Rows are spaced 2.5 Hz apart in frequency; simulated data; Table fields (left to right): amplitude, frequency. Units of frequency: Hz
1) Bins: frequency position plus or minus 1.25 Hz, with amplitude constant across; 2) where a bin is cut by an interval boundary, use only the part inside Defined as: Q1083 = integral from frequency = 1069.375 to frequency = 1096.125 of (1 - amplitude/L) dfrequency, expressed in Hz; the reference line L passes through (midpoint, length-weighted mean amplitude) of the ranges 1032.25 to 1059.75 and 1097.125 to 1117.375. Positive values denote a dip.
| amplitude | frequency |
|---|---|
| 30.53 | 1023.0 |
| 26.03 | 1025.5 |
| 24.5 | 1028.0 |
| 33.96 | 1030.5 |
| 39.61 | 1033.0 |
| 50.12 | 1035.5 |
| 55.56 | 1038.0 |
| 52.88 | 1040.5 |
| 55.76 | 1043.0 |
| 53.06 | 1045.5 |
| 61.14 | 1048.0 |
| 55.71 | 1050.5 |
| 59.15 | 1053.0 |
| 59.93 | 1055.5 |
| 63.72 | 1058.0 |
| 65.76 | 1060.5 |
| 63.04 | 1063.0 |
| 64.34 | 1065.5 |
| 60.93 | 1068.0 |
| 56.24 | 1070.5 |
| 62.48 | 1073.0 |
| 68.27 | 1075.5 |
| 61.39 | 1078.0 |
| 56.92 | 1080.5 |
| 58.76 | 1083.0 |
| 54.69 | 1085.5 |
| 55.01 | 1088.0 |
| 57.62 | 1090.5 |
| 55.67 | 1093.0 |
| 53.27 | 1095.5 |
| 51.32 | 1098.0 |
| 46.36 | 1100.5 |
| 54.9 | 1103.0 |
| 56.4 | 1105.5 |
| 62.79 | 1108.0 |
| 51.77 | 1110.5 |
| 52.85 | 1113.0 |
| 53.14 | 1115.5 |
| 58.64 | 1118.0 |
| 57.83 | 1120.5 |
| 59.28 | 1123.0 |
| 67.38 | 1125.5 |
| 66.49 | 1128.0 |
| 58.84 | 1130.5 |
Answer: -1.8 Hz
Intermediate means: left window 55.6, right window 53.9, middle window 58.3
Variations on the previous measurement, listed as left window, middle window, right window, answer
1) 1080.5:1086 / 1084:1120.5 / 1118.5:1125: 2.2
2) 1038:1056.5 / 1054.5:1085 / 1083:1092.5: -2.8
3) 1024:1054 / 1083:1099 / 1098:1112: -0.7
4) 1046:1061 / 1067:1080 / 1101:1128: -0.5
